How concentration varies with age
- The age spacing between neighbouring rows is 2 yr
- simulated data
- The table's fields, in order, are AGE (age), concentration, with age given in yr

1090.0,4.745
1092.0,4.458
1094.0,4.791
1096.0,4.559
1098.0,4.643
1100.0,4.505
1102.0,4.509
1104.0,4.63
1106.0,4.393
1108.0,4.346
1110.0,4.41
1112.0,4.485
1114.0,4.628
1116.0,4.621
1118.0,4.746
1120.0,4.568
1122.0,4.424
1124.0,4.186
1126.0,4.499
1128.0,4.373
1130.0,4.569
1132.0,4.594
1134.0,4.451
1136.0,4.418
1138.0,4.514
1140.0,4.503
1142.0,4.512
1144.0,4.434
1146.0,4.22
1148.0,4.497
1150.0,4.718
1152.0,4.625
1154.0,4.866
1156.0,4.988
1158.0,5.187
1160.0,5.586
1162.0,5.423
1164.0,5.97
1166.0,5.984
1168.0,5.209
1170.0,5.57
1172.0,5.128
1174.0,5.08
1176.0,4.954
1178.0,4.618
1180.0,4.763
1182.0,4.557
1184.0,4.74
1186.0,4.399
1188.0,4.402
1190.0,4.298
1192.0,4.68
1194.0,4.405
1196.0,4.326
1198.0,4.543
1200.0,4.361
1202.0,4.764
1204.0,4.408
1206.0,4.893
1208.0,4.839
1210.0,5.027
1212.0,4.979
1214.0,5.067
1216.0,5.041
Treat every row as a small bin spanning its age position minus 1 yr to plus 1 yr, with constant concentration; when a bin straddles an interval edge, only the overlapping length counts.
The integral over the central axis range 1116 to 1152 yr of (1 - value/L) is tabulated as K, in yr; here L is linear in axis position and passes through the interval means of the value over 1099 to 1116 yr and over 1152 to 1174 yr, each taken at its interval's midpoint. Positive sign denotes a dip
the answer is 3.0 yr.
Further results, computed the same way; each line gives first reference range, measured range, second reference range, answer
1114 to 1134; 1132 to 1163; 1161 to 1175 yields 1.9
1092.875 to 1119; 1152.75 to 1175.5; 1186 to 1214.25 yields -3.7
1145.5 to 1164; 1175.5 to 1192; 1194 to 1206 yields 0.3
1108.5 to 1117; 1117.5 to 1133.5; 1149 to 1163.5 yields 0.7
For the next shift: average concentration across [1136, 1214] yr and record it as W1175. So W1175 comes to 4.81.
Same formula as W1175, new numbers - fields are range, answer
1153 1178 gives 5.3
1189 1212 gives 4.61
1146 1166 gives 5.1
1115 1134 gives 4.51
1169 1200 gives 4.69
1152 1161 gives 5.1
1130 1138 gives 4.5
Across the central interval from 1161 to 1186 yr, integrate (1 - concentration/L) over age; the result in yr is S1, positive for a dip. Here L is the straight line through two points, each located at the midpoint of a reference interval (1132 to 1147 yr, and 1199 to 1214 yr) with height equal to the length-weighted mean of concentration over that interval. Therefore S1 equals -2.9 yr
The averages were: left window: 4.45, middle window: 5.14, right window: 4.77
